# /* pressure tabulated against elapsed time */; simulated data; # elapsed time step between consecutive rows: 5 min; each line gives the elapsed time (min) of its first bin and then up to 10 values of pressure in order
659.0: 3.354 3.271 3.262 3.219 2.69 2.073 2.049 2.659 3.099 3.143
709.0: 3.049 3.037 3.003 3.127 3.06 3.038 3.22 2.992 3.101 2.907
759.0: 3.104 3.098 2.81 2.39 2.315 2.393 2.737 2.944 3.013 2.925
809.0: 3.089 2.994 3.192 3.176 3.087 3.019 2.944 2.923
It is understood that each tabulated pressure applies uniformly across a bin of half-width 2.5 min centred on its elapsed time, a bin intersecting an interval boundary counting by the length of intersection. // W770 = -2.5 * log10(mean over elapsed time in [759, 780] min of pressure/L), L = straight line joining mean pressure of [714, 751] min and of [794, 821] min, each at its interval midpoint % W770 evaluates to 0.12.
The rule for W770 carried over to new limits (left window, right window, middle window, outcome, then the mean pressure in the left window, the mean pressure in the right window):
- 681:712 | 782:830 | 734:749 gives -0.110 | 2.68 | 2.96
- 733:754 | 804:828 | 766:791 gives 0.211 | 3.07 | 3.09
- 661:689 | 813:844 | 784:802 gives 0.067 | 2.83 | 3.06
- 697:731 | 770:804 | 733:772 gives -0.062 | 3.07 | 2.66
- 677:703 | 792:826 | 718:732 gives -0.142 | 2.55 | 3.05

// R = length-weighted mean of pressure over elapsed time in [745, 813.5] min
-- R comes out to 2.84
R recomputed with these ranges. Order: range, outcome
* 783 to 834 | 2.97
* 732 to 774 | 3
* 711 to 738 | 3.06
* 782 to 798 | 2.73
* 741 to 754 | 3.03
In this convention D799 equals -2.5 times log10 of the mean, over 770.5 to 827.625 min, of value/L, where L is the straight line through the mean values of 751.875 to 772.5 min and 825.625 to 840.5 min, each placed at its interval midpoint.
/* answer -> 0.058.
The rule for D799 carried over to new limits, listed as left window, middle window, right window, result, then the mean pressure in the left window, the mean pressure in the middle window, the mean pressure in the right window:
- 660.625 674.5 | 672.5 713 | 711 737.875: 0.16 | 3.26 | 2.75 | 3.06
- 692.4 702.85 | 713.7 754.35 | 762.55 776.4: -0.08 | 2.93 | 3.06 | 2.74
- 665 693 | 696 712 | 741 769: -0.10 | 2.69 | 3.08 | 3.02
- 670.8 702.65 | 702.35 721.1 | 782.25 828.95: -0.12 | 2.66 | 3.06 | 2.96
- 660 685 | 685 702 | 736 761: 0.17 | 2.98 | 2.57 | 3.06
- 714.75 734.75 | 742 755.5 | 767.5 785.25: -0.09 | 3.06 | 3.01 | 2.46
